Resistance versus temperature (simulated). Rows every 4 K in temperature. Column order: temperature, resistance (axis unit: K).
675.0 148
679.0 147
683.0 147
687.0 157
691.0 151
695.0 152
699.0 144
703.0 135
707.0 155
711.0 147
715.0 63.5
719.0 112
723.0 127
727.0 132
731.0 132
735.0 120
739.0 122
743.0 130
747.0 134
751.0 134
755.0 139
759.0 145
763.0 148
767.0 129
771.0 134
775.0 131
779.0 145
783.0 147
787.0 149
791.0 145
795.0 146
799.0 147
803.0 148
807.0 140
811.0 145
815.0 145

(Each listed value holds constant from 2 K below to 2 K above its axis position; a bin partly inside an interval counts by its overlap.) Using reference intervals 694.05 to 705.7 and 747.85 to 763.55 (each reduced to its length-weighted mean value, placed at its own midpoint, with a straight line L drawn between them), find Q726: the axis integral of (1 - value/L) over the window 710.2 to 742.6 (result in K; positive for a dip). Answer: 5.3 K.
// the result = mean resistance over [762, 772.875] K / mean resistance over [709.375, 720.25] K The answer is 1.29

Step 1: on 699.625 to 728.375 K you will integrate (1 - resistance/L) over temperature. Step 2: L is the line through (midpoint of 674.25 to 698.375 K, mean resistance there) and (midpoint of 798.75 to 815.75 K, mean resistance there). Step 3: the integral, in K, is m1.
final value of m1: 4.6 K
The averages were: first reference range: 150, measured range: 125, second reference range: 145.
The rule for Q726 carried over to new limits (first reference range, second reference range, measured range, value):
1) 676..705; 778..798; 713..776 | 8.6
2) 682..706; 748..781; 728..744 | 1.8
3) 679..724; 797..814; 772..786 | 0.2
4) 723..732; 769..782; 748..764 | -0.7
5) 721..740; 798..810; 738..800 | -1.3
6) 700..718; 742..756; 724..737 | 0.2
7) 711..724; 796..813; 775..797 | -1.3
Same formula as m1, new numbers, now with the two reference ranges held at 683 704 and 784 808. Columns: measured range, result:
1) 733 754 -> 2.7 K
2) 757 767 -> 0.3 K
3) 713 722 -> 3.4 K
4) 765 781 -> 1.3 K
